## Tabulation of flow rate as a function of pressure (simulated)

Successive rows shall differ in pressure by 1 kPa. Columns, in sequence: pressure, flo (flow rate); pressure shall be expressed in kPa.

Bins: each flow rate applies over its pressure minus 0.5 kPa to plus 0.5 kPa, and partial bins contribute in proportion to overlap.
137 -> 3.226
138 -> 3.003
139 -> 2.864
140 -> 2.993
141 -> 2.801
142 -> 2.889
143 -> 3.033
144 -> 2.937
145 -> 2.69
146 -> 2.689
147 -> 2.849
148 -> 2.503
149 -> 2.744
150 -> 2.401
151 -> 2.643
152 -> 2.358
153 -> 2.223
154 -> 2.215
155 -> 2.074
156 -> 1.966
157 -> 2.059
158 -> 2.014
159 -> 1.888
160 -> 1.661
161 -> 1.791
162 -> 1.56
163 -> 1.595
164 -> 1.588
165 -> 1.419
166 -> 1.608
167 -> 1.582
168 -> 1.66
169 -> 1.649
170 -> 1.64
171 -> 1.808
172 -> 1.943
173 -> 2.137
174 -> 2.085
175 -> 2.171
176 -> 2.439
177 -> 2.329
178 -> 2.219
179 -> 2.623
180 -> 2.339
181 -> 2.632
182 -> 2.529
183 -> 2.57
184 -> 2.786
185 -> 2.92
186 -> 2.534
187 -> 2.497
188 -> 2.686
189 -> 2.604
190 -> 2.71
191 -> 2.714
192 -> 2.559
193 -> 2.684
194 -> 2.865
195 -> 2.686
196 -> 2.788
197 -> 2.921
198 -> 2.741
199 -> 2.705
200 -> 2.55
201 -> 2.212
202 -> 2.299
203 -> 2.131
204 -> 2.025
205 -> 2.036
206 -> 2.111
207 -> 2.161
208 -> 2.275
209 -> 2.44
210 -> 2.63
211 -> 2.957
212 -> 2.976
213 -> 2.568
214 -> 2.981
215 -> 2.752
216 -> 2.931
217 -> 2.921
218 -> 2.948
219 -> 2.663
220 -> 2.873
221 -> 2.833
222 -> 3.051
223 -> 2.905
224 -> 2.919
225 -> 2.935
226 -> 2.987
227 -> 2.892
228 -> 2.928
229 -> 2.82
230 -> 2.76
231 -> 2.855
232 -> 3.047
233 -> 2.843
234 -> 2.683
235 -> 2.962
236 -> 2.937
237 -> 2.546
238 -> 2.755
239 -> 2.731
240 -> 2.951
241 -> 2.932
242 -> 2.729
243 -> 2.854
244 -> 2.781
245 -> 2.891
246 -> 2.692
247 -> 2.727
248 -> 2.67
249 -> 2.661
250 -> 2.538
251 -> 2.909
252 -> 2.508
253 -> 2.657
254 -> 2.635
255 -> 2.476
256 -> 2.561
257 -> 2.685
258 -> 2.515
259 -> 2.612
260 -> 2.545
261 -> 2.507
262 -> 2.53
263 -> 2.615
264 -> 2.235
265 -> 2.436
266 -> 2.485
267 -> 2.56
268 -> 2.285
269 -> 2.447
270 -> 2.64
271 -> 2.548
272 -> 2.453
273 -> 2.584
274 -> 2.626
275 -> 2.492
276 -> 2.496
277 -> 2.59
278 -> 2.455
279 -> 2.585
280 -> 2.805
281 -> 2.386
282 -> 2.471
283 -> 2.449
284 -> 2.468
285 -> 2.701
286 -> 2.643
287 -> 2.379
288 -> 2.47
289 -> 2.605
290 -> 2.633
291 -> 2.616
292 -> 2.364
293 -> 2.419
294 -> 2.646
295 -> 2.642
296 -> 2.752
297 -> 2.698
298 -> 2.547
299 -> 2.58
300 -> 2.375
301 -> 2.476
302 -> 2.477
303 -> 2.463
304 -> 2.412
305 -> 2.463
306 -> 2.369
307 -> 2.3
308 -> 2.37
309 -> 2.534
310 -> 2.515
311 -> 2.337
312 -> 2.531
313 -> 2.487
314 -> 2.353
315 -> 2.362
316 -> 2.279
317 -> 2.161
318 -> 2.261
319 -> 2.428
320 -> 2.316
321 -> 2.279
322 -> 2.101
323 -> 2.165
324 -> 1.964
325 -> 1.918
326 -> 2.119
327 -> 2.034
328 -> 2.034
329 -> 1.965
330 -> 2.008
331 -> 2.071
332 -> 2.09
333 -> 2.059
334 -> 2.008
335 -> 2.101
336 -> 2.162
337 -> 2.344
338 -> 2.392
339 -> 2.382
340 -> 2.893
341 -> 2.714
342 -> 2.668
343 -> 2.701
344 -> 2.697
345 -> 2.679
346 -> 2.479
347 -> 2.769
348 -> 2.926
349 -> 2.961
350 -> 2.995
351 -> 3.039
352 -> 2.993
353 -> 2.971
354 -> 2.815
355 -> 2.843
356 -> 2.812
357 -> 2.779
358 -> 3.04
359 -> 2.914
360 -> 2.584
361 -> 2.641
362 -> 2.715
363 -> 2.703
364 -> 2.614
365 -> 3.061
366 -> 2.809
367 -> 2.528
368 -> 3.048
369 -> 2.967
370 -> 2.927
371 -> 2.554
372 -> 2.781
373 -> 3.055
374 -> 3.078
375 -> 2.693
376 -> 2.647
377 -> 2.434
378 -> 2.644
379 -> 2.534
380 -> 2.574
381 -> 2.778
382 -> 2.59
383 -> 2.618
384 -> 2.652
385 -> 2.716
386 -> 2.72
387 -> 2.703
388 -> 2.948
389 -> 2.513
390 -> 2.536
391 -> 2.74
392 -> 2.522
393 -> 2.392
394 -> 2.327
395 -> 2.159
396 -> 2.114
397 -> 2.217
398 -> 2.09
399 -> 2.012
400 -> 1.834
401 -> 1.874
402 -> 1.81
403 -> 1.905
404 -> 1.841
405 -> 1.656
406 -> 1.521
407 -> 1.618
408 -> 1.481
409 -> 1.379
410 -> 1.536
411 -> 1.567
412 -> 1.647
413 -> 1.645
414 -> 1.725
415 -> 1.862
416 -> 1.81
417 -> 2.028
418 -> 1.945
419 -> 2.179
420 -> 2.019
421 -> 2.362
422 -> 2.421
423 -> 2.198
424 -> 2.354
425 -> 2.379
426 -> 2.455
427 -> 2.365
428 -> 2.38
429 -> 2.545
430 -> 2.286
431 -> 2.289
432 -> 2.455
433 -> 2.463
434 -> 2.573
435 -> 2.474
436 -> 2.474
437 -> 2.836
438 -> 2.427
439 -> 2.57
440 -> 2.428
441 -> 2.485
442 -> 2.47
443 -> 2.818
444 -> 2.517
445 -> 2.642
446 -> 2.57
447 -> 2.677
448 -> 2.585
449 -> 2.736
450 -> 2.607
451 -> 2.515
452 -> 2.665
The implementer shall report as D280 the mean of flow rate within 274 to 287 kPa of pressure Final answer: 2.54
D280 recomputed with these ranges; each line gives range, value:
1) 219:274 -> 2.7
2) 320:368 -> 2.53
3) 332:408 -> 2.54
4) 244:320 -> 2.52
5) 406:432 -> 2.02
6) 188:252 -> 2.71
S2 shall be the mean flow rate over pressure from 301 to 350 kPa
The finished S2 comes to 2.36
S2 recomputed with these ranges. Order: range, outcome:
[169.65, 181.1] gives 2.19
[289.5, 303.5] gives 2.55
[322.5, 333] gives 2.04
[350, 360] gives 2.9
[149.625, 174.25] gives 1.9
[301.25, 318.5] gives 2.39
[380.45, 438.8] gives 2.21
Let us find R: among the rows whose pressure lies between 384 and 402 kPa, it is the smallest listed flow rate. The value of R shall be 1.81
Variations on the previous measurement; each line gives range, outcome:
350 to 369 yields 2.528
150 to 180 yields 1.419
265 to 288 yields 2.285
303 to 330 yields 1.918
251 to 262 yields 2.476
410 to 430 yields 1.536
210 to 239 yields 2.546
